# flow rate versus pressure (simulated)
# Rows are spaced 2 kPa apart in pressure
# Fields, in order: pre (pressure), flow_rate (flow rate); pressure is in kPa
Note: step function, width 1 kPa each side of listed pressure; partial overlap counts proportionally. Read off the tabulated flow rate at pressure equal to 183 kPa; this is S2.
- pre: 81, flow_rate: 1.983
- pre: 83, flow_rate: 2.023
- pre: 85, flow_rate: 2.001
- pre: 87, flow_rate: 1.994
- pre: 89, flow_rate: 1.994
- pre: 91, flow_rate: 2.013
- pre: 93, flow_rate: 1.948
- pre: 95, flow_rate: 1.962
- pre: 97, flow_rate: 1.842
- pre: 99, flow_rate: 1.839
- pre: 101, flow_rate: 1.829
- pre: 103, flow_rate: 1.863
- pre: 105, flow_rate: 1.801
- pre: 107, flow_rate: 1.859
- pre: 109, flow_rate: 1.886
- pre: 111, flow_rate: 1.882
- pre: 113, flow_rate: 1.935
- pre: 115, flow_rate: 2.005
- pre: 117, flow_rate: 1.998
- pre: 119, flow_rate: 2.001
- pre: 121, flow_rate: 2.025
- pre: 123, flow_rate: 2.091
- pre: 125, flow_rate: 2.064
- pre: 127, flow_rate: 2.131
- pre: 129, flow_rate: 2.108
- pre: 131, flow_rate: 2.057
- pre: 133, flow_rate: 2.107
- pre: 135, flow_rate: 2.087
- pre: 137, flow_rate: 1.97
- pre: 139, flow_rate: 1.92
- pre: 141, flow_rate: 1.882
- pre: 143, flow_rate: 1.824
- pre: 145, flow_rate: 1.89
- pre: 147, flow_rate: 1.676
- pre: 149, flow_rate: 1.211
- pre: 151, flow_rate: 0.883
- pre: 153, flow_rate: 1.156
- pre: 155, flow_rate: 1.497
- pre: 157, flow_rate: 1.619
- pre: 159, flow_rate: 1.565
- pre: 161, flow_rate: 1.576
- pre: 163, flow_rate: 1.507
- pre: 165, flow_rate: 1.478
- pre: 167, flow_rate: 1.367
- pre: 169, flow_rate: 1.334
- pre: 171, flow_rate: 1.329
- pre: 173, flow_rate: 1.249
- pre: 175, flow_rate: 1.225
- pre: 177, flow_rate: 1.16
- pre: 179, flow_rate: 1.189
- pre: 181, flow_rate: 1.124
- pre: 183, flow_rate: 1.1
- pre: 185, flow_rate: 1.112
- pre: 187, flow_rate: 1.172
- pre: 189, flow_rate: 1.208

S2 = 1.1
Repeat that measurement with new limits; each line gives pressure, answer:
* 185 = 1.112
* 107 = 1.859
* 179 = 1.189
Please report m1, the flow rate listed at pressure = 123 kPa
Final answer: 2.091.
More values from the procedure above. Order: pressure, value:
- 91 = 2.013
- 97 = 1.842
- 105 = 1.801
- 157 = 1.619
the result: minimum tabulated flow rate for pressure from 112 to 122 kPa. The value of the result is 1.935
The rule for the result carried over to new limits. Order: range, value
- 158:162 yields 1.565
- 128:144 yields 1.824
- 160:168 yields 1.367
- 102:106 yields 1.801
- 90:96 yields 1.948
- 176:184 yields 1.1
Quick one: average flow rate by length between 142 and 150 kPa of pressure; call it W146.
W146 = 1.65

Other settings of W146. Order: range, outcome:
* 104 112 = 1.86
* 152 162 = 1.48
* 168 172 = 1.33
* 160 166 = 1.52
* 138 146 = 1.88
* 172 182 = 1.19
